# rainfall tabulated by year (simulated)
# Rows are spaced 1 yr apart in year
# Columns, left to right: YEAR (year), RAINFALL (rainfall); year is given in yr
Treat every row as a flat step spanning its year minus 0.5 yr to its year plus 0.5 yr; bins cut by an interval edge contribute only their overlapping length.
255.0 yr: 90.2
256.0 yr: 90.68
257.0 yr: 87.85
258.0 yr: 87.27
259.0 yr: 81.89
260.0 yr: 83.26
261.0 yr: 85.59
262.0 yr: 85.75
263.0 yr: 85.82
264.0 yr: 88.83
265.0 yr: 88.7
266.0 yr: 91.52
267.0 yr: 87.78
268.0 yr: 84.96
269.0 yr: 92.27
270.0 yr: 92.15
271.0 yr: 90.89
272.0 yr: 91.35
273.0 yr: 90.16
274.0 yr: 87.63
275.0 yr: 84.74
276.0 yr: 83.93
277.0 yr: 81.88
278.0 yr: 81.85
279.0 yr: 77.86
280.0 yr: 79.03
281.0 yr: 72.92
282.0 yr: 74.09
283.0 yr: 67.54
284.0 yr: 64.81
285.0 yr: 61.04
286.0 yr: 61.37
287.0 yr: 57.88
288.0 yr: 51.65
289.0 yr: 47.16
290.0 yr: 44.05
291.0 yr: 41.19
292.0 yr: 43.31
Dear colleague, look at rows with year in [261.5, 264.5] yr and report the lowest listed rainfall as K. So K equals 85.75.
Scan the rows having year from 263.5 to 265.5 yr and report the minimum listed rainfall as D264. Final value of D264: 88.7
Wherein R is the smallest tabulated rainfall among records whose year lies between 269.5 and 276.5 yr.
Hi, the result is 83.93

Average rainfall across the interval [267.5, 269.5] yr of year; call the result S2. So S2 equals 88.6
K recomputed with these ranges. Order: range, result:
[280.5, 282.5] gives 72.92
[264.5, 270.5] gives 84.96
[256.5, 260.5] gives 81.89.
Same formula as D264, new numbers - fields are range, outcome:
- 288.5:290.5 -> 44.05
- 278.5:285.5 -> 61.04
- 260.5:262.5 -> 85.59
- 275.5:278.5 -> 81.85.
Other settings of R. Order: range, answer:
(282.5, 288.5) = 51.65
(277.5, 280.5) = 77.86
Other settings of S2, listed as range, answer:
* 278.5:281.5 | 76.6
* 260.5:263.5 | 85.7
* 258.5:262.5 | 84.1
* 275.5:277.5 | 82.9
